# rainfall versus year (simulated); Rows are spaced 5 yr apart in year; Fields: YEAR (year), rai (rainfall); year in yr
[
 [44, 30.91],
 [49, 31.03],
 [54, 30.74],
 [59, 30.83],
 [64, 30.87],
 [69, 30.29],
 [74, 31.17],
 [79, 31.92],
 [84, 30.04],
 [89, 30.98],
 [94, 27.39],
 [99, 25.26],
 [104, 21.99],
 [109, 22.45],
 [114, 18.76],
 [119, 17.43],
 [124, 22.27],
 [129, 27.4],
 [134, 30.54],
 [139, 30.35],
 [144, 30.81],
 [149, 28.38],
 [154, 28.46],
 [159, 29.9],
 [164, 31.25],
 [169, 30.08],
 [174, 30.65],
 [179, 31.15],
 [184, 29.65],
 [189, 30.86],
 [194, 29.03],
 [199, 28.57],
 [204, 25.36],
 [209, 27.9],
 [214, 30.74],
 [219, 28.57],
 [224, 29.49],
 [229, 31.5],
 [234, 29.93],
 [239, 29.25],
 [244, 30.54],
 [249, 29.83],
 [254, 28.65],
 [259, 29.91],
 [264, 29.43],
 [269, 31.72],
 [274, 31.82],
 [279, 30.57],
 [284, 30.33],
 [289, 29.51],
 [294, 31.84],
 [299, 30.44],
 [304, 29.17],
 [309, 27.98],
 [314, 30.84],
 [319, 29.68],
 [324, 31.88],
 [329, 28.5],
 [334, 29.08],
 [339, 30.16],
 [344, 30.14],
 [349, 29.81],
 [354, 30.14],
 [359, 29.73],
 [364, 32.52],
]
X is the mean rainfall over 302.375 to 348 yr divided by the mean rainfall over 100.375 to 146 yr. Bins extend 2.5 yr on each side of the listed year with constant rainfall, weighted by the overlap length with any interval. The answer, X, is 1.2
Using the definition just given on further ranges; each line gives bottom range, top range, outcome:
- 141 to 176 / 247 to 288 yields 1.01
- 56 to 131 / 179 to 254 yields 1.10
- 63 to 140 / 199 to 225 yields 1.06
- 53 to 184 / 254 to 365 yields 1.07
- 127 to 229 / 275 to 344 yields 1.02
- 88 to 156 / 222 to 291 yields 1.17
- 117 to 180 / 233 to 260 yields 1.05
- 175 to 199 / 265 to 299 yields 1.03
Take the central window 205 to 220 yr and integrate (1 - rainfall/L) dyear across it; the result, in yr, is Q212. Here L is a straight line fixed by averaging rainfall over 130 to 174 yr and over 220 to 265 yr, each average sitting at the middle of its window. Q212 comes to 0.6 yr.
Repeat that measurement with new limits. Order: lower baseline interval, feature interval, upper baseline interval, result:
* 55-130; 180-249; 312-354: -2.5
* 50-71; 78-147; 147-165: 8.8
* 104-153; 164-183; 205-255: -2.4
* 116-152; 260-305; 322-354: -2.4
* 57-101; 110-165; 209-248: 6.0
